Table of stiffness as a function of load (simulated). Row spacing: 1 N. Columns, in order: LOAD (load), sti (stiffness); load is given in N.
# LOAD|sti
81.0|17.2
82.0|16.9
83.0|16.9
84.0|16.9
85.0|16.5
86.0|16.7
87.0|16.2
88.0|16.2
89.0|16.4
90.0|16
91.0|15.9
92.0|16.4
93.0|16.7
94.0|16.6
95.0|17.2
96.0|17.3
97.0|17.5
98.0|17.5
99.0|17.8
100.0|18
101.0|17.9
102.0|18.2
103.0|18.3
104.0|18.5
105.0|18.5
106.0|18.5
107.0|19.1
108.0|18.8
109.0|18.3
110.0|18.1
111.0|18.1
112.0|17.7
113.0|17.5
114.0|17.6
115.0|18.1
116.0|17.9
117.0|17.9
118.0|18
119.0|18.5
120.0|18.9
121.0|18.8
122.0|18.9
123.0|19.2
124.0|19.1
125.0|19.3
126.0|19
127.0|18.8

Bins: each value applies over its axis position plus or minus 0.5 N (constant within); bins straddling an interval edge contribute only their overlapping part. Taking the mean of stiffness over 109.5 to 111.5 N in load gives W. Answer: 18.1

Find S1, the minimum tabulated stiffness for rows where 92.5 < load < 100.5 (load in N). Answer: 16.6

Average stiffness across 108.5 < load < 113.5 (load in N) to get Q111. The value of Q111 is 17.9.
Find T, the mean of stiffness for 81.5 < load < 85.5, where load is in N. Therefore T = 16.8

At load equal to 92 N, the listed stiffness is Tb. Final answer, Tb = 16.4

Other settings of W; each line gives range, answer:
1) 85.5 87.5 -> 16.4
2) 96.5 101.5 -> 17.7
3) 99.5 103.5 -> 18.1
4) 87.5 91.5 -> 16.1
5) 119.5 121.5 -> 18.9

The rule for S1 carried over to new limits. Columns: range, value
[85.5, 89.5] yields 16.2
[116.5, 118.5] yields 17.9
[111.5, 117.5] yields 17.5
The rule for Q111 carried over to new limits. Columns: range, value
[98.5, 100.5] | 17.9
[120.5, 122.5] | 18.9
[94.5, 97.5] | 17.3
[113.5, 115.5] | 17.9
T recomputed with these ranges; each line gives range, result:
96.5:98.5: 17.5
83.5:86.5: 16.7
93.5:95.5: 16.9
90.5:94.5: 16.4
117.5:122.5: 18.6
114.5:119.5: 18.1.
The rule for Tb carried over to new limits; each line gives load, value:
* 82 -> 16.9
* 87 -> 16.2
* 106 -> 18.5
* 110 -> 18.1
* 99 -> 17.8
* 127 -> 18.8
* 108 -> 18.8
